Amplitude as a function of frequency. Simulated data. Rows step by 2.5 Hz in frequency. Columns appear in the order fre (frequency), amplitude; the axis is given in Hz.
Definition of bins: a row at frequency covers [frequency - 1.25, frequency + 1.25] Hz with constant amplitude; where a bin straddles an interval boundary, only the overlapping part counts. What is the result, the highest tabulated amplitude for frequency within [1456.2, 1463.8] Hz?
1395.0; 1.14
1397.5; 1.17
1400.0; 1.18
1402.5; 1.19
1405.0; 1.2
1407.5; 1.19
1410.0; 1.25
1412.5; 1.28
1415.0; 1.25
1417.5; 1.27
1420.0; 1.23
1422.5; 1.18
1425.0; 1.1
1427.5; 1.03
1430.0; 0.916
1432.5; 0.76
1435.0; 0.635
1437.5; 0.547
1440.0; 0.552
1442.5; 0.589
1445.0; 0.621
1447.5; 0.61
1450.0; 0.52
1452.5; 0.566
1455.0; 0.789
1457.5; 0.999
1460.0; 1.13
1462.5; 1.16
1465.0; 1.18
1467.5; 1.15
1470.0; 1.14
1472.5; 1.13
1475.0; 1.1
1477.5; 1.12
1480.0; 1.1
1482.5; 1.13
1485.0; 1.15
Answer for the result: 1.16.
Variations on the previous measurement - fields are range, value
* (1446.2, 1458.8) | 0.999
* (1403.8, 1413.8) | 1.28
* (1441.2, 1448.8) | 0.621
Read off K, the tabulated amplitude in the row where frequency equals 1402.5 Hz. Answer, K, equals 1.19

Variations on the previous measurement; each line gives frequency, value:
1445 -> 0.621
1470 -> 1.14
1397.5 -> 1.17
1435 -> 0.635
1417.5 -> 1.27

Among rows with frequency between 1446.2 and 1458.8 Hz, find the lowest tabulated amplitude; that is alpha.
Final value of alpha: 0.52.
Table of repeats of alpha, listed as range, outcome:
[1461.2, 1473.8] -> 1.13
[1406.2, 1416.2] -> 1.19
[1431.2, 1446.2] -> 0.547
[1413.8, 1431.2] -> 0.916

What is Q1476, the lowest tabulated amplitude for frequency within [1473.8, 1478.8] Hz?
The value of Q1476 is 1.1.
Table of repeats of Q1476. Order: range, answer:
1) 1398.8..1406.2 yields 1.18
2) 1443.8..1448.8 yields 0.61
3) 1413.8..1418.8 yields 1.25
